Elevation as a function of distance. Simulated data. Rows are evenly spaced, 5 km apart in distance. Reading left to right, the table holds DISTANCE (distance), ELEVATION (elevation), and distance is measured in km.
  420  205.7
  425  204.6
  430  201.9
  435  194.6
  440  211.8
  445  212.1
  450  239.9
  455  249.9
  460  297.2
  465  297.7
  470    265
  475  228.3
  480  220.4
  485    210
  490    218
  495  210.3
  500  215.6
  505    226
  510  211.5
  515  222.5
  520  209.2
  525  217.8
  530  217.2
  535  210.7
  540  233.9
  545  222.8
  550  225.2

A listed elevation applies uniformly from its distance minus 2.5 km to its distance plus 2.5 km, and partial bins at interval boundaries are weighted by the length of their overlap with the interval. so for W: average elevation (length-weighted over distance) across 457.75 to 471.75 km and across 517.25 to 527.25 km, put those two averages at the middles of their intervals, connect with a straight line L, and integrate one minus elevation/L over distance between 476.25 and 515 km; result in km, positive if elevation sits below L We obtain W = 4.7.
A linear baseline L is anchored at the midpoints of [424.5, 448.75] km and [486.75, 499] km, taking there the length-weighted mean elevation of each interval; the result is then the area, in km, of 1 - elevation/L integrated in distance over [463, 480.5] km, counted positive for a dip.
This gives -3.64 km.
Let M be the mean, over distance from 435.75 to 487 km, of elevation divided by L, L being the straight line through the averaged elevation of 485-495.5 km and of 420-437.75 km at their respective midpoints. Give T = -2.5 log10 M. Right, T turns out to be -0.16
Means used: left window 201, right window 214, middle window 242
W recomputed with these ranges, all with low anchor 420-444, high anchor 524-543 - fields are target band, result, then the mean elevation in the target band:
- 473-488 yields -0.5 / 219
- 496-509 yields -0.2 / 219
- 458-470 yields -4.7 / 291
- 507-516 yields 0.0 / 217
